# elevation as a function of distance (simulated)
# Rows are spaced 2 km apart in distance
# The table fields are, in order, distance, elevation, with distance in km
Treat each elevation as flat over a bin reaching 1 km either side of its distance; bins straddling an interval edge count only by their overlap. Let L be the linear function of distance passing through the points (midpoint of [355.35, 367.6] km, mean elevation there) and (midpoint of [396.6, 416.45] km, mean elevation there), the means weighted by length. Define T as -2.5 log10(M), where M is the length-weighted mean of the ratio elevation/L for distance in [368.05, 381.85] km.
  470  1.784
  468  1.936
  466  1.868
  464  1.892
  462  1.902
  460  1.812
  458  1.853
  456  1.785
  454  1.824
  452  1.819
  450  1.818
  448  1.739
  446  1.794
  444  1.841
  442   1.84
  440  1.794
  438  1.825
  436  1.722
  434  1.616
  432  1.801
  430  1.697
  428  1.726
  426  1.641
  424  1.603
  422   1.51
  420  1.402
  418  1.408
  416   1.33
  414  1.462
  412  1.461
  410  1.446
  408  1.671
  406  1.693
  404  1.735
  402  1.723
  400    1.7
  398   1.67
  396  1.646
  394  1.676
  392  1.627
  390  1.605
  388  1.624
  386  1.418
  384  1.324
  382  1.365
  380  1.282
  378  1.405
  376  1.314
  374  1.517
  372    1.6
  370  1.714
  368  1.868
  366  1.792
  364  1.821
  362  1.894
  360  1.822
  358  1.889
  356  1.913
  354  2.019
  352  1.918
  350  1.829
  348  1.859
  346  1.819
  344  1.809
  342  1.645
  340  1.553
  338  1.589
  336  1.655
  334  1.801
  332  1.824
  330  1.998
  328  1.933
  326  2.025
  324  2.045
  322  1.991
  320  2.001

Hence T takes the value 0.19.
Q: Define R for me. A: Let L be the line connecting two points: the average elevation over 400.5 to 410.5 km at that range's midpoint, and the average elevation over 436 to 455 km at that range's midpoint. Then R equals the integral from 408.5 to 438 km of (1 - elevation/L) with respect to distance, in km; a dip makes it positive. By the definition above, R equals 2.73 km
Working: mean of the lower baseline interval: 1.67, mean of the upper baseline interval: 1.81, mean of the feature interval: 1.57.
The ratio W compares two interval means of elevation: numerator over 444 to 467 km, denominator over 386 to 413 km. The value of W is 1.12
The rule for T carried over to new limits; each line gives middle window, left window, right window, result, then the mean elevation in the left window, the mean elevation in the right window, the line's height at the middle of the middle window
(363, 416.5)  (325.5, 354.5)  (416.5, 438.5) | 0.08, 1.81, 1.62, 1.7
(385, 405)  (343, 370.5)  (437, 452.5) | 0.12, 1.86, 1.81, 1.84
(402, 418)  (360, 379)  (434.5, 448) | 0.13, 1.67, 1.79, 1.74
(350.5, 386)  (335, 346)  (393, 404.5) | 0.00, 1.67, 1.69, 1.68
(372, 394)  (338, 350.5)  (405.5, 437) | 0.13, 1.74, 1.57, 1.65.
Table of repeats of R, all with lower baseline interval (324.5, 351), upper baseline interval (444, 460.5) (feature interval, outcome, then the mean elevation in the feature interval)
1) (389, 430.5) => 4.92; 1.59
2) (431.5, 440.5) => 0.30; 1.75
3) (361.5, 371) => -0.06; 1.81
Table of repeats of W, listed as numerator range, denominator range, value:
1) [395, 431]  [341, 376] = 0.88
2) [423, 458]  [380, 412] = 1.11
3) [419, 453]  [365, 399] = 1.10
